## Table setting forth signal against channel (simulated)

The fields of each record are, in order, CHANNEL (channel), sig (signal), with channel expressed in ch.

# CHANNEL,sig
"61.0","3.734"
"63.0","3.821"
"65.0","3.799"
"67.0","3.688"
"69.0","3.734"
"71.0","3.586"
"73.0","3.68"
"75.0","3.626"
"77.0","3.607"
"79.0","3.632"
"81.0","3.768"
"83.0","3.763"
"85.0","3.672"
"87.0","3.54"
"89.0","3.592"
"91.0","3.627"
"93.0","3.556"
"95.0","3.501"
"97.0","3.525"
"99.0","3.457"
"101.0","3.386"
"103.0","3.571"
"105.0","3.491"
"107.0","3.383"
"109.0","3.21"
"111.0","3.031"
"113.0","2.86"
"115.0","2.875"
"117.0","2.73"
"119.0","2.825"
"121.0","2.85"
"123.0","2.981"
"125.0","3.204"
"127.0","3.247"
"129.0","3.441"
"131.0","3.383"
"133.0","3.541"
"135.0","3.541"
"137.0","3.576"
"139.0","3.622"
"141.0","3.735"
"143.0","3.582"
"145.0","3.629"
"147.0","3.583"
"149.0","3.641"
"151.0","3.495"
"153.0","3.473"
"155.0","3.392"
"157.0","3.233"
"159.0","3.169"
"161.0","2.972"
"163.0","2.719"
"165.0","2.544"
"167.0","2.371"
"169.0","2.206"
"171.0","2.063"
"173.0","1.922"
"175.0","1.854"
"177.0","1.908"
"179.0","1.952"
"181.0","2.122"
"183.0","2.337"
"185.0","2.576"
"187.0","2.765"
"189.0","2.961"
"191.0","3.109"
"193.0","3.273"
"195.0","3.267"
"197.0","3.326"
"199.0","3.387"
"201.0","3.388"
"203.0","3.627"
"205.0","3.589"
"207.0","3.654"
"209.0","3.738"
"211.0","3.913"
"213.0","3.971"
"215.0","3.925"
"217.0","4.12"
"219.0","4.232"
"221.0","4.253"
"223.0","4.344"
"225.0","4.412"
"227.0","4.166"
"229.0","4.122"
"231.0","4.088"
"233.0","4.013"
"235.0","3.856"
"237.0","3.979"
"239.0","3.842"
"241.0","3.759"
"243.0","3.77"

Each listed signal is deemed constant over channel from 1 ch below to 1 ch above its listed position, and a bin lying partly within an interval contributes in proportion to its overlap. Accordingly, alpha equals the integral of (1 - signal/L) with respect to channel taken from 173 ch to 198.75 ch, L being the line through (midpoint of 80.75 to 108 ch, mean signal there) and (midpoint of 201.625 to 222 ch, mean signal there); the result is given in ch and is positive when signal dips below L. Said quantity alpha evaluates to 8.1 ch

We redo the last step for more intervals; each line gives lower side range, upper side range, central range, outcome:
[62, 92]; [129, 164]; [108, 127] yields 3.0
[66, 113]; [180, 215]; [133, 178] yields 4.6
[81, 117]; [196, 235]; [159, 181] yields 8.4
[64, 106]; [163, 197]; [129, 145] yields -3.1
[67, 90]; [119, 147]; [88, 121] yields 2.4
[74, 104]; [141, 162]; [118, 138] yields 1.3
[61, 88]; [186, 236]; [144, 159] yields 1.0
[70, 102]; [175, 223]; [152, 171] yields 3.0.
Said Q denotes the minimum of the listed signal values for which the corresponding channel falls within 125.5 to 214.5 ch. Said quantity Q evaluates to 1.854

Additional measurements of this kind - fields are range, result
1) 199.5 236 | 3.388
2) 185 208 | 2.576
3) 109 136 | 2.73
